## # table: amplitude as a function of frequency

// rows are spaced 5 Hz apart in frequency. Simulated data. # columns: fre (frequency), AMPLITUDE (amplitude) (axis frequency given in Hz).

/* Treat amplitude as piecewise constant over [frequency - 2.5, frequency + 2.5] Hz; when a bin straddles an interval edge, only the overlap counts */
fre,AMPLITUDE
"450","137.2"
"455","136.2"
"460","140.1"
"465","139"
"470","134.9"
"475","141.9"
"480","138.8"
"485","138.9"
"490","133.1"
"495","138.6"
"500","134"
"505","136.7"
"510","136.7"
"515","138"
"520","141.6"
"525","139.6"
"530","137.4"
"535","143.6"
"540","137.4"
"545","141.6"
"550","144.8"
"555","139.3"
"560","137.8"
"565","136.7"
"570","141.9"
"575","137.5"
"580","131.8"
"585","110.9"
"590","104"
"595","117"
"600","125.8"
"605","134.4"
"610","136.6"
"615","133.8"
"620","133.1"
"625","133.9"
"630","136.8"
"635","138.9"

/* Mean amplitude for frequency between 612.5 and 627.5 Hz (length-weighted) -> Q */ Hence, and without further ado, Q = 134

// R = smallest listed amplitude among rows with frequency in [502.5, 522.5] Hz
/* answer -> 136.7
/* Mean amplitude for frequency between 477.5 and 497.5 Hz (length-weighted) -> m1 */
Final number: 137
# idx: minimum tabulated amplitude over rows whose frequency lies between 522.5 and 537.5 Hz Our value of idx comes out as 137.4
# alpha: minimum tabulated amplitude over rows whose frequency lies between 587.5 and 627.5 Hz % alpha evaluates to 104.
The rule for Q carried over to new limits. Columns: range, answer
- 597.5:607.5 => 130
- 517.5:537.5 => 141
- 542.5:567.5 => 140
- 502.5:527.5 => 139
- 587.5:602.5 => 116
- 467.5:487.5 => 139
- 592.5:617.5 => 130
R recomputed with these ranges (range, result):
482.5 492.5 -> 133.1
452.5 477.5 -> 134.9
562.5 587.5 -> 110.9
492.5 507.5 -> 134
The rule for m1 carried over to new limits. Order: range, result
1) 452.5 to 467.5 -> 138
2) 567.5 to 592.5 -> 125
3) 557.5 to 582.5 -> 137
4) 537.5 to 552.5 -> 141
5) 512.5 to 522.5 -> 140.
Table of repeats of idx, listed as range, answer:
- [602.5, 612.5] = 134.4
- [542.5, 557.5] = 139.3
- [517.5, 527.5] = 139.6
